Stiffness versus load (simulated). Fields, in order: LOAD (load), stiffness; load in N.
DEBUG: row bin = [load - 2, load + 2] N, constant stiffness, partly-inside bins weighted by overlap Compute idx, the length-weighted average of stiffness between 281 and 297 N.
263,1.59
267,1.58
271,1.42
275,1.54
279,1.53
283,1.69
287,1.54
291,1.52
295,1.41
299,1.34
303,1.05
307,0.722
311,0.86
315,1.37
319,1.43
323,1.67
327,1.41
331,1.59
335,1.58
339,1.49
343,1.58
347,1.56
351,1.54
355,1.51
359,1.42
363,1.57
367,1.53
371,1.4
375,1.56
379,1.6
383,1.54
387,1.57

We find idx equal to 1.54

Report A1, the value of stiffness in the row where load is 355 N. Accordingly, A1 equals 1.51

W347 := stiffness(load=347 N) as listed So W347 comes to 1.56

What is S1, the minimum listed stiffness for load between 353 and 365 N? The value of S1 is 1.42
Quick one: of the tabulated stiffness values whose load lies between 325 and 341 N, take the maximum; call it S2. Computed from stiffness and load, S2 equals 1.59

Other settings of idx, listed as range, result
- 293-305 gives 1.27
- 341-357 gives 1.55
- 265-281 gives 1.52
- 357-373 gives 1.48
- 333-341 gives 1.54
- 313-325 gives 1.49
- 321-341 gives 1.55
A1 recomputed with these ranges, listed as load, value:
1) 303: 1.05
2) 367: 1.53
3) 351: 1.54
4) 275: 1.54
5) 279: 1.53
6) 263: 1.59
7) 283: 1.69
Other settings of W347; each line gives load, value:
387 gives 1.57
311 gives 0.86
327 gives 1.41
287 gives 1.54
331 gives 1.59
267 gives 1.58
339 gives 1.49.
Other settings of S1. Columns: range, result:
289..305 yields 1.05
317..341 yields 1.41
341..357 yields 1.51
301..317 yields 0.722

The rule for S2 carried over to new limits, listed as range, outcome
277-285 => 1.69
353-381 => 1.6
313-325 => 1.67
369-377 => 1.56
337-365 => 1.58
